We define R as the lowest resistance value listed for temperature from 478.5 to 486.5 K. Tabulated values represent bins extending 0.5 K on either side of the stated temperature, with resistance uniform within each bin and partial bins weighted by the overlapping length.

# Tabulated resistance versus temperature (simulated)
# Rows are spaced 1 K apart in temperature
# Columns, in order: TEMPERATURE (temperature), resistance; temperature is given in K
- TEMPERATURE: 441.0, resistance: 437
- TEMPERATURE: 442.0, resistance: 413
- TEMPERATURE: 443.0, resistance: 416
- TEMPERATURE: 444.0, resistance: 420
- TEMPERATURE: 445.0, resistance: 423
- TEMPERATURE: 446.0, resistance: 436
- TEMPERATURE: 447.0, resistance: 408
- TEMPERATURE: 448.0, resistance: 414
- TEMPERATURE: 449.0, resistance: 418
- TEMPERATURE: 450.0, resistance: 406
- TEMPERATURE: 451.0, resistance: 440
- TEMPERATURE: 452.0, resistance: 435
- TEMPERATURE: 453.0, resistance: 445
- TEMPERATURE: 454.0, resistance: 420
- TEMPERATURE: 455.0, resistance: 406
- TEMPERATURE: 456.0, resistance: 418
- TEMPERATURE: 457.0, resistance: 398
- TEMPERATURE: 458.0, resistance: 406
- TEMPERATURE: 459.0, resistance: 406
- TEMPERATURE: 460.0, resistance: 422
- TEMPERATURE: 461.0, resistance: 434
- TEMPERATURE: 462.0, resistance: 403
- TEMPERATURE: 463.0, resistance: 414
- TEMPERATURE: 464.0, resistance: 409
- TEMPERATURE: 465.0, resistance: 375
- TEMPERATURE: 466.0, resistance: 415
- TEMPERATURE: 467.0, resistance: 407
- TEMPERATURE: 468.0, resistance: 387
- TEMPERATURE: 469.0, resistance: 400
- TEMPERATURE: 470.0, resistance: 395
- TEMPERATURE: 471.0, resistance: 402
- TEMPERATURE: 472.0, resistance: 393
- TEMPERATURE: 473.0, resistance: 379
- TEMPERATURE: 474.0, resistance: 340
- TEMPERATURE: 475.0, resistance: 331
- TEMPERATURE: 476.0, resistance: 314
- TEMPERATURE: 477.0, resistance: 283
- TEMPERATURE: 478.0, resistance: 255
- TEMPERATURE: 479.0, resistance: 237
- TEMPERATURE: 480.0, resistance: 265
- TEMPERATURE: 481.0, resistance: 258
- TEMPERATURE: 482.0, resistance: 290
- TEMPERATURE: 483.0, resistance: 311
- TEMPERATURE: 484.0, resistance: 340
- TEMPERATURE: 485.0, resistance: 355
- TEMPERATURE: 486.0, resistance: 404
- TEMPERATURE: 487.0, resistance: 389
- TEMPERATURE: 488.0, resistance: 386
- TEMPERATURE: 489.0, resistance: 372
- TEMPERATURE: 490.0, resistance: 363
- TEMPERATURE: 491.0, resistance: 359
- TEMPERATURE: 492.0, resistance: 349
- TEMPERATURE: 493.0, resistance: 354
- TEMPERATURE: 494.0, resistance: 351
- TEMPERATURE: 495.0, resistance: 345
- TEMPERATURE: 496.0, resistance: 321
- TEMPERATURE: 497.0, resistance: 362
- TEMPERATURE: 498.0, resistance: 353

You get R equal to 237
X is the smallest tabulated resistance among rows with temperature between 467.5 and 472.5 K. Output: 387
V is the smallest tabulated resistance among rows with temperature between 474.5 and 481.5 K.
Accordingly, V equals 237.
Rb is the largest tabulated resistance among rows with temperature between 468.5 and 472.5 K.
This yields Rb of 402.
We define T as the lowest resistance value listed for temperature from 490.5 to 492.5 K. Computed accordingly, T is 349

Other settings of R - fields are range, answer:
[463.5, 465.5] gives 375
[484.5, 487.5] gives 355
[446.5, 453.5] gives 406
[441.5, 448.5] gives 408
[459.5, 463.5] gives 403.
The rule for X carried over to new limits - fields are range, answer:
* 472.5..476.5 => 314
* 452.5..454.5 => 420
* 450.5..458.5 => 398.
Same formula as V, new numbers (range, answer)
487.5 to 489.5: 372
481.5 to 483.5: 290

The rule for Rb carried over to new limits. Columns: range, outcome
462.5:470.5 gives 415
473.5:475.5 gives 340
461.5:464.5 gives 414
